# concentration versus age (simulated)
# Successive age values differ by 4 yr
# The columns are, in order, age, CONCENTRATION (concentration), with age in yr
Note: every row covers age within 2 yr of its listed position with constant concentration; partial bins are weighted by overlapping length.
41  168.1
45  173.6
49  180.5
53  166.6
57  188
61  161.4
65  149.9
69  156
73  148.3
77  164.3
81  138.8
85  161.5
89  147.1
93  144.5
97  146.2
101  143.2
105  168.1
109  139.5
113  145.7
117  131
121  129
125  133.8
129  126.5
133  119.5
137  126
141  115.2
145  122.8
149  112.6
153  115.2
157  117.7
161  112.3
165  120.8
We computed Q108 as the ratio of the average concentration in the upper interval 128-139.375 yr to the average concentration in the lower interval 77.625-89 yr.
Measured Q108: 0.8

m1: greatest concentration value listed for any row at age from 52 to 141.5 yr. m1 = 188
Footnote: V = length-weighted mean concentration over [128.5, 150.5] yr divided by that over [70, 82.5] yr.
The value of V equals 0.79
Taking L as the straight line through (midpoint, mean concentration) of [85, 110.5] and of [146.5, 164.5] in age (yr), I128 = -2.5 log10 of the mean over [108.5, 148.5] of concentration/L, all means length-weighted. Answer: 0.03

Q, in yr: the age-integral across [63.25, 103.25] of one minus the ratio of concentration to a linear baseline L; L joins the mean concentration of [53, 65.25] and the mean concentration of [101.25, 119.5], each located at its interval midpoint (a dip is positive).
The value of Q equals 1.9 yr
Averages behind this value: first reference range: 169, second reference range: 145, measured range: 150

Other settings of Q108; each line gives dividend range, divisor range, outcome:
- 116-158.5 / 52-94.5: 0.78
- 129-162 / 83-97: 0.79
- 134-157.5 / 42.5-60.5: 0.67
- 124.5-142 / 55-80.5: 0.77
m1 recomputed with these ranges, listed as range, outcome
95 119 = 168.1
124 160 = 133.8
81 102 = 161.5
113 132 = 145.7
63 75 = 156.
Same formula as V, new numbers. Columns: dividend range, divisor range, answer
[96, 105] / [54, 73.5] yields 0.92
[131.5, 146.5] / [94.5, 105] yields 0.81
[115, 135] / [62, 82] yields 0.84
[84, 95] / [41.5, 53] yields 0.86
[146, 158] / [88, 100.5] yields 0.79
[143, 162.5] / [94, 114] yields 0.78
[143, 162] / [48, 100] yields 0.74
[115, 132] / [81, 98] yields 0.87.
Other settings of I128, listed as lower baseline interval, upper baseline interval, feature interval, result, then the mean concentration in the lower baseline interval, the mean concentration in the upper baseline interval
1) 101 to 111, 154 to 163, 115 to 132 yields 0.080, 152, 115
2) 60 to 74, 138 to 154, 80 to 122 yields -0.058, 154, 117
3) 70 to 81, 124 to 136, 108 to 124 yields -0.024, 153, 126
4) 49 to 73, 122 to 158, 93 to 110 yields -0.052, 164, 121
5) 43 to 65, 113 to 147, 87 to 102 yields 0.017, 172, 127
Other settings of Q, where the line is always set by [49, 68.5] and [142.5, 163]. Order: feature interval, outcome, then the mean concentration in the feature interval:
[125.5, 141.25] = 0.4 yr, 124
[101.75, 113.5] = -0.9 yr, 151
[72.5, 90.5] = 0.3 yr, 152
